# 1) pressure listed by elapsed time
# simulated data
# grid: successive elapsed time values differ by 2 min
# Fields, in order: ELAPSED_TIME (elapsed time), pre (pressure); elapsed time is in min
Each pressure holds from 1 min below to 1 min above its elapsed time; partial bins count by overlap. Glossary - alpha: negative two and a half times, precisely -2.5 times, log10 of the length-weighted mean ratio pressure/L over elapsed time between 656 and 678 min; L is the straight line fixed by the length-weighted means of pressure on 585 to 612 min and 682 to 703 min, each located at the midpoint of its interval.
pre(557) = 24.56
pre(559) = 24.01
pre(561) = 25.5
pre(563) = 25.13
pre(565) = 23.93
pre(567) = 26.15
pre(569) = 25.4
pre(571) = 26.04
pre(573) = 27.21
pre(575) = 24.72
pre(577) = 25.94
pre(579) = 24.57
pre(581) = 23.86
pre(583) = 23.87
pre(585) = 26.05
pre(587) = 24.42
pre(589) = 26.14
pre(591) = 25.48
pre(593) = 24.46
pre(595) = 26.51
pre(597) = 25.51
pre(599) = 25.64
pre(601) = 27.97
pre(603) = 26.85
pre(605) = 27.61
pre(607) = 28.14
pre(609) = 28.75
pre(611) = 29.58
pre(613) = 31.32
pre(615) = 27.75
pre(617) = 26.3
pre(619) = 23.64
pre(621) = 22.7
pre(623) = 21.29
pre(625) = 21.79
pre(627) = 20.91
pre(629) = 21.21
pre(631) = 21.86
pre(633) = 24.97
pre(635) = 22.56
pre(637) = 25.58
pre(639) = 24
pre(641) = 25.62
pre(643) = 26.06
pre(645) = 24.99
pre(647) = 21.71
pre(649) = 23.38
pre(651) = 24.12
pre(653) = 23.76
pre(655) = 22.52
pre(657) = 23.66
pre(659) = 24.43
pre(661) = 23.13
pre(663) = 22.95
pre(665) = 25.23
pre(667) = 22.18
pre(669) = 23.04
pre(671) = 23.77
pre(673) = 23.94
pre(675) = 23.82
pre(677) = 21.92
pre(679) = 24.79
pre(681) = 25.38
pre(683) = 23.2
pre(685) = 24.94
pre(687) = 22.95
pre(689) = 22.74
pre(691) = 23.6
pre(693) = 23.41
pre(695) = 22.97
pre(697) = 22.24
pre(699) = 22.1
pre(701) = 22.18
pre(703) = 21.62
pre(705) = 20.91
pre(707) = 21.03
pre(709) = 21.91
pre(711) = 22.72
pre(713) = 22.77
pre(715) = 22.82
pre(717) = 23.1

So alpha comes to 0.02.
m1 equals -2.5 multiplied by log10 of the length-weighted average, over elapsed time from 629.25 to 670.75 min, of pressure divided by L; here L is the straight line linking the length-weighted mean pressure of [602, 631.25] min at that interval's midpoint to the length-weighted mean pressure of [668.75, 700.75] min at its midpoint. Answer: 0.03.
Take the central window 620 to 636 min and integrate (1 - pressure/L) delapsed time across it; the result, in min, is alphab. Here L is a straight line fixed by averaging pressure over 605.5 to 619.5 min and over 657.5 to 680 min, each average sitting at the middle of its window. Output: 2.8 min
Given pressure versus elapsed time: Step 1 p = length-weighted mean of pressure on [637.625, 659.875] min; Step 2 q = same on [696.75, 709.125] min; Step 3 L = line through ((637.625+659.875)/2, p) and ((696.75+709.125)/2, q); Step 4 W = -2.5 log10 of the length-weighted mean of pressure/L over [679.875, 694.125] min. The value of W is -0.06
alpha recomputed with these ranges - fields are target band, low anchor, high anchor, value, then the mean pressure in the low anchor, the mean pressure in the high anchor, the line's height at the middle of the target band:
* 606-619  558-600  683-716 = -0.154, 25.3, 22.6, 24.5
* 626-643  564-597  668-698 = 0.039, 25.3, 23.5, 24.4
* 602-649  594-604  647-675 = 0.011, 26.5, 23.5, 25.2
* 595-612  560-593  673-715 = -0.114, 25.3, 22.9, 24.7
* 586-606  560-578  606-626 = -0.007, 25.6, 26.1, 25.9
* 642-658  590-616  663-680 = 0.043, 27.4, 23.5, 24.7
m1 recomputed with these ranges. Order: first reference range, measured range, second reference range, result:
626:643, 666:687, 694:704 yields -0.05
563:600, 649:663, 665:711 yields 0.01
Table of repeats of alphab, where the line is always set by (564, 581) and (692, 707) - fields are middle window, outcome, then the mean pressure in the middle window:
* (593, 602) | -0.5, 26.2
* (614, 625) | 0.0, 24.1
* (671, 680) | -0.4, 23.6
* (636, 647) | -0.6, 24.9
